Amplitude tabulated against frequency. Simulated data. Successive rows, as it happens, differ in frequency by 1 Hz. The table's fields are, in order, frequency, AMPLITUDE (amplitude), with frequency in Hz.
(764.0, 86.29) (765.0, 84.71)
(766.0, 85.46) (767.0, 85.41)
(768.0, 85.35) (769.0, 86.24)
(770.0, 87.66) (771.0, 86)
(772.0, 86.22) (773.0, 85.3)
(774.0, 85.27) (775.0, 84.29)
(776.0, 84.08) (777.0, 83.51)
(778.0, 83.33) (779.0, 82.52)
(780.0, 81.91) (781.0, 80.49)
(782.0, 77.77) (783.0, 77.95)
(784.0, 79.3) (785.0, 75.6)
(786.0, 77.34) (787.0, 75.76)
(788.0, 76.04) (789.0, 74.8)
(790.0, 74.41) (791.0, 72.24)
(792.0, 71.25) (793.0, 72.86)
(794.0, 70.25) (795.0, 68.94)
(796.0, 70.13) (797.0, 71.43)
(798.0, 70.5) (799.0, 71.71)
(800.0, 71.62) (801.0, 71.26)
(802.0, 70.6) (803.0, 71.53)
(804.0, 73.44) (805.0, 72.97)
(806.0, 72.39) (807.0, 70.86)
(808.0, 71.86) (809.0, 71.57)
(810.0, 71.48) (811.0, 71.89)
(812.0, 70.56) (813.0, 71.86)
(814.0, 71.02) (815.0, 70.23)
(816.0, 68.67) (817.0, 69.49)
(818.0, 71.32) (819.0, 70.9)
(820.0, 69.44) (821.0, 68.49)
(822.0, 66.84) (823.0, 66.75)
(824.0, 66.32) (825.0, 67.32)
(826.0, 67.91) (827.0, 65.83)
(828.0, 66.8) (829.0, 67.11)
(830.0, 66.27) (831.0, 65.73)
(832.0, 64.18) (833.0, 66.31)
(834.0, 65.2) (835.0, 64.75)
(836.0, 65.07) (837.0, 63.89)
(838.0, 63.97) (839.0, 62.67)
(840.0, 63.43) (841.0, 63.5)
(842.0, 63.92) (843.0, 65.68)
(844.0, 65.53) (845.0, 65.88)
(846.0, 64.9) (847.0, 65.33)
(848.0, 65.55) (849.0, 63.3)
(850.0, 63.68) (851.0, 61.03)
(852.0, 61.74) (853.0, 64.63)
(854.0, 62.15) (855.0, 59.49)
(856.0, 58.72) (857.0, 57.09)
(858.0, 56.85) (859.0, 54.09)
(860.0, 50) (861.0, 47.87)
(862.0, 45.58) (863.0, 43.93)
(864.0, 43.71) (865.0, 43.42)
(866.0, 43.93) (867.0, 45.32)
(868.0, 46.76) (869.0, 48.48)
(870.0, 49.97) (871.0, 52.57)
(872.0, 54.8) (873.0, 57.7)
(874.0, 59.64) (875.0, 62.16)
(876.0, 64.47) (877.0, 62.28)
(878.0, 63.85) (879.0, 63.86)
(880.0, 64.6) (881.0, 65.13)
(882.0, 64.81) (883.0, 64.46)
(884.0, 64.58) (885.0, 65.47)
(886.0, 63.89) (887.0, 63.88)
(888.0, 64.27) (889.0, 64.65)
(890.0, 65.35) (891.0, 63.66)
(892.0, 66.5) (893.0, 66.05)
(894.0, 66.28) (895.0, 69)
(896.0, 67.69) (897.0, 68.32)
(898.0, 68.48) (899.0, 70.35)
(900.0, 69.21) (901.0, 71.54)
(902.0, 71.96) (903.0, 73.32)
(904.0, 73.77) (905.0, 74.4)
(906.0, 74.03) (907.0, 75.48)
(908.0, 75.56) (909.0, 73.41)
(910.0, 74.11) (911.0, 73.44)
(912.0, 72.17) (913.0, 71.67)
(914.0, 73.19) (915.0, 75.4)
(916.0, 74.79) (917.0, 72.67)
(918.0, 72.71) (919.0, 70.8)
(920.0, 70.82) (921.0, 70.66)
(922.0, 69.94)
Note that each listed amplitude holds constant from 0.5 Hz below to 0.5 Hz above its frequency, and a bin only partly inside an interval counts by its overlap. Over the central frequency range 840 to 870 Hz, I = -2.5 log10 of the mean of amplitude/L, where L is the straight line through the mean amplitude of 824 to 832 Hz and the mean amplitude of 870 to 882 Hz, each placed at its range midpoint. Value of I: 0.12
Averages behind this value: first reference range 66.5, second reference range 60.7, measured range 56.6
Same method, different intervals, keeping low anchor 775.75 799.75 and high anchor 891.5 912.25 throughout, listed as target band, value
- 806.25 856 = 0.117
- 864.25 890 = 0.226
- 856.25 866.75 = 0.435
